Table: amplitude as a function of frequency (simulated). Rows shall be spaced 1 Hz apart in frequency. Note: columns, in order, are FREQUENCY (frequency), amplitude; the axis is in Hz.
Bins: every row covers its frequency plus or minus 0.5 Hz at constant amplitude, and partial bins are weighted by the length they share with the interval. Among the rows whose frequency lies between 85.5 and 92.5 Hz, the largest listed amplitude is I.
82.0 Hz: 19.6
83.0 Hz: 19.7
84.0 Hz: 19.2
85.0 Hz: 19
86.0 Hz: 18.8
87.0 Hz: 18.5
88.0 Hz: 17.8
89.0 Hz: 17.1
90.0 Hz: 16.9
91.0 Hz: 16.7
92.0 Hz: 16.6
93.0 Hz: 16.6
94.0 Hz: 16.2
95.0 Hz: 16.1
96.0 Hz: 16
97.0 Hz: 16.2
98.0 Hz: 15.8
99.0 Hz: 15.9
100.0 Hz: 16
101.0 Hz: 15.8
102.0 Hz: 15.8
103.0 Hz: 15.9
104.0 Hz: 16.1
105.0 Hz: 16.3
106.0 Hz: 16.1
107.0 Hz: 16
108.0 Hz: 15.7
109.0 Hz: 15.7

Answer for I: 18.8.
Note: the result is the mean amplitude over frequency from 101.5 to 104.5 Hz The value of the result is 15.9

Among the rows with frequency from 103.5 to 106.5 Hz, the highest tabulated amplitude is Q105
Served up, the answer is 16.3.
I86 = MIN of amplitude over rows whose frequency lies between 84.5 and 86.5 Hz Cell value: 18.8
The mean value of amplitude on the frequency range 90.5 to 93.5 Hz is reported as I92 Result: 16.6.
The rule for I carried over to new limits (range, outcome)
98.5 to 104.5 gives 16.1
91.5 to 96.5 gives 16.6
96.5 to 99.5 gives 16.2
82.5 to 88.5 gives 19.7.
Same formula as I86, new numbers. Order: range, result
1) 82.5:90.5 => 16.9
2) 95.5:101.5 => 15.8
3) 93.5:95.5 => 16.1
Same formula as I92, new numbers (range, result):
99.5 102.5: 15.9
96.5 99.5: 16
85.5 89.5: 18.1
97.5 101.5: 15.9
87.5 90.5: 17.3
